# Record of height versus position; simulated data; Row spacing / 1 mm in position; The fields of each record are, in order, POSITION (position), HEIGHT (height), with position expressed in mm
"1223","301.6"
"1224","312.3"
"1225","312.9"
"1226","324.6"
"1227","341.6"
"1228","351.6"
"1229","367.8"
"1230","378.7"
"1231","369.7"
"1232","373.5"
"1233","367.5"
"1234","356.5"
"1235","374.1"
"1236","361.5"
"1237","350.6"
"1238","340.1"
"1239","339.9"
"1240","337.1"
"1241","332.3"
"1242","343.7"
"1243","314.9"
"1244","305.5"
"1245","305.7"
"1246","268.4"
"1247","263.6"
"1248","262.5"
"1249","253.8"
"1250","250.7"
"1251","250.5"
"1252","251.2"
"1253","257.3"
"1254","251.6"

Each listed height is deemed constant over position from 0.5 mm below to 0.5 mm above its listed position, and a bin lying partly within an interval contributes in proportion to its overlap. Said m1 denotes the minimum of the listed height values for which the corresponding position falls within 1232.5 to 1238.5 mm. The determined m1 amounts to 340.1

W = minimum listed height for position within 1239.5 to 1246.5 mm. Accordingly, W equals 268.4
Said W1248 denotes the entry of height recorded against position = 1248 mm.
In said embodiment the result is 262.5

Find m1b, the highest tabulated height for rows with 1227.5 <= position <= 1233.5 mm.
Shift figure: 378.7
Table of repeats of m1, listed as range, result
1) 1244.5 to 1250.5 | 250.7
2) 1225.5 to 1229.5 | 324.6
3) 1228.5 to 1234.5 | 356.5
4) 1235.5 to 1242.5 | 332.3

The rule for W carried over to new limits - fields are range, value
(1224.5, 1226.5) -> 312.9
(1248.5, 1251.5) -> 250.5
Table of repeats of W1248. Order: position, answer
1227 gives 341.6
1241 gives 332.3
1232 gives 373.5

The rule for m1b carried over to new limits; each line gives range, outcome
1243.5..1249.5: 305.7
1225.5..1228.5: 351.6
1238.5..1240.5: 339.9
